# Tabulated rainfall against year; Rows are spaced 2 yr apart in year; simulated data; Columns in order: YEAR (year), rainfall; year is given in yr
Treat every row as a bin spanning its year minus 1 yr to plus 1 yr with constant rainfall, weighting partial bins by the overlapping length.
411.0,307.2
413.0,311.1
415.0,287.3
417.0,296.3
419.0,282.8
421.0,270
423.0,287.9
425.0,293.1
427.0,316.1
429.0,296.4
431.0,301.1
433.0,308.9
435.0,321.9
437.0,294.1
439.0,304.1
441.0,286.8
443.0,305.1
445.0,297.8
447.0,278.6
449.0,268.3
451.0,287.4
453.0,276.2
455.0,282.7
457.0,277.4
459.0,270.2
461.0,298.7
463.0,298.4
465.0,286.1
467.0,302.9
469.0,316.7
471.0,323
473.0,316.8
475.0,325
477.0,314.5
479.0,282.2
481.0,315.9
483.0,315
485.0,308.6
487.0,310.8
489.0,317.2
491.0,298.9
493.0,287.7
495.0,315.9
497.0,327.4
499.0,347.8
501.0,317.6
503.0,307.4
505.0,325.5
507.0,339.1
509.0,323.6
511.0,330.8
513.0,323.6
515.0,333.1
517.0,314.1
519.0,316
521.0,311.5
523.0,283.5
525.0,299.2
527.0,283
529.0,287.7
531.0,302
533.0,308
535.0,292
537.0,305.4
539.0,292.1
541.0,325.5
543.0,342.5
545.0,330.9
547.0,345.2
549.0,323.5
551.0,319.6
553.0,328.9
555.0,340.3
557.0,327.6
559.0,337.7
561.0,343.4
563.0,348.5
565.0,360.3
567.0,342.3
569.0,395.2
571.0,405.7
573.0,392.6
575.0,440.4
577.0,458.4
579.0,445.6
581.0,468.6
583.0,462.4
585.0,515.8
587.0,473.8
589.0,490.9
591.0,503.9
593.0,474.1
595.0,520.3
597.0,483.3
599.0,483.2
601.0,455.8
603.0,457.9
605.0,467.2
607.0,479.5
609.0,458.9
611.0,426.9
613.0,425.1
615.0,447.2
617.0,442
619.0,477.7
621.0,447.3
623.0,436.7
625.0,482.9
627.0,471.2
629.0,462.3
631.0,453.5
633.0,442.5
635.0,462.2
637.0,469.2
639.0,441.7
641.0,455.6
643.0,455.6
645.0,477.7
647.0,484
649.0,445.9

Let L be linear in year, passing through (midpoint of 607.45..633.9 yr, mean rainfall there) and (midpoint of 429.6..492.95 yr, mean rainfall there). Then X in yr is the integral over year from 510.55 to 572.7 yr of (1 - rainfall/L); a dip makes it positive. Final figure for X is 8.3 yr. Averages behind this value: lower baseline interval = 300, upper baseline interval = 452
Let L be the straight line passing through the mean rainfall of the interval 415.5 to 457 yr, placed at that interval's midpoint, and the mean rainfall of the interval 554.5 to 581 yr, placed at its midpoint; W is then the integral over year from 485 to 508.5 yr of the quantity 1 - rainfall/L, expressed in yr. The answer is 1.2 yr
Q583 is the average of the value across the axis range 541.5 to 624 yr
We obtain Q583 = 420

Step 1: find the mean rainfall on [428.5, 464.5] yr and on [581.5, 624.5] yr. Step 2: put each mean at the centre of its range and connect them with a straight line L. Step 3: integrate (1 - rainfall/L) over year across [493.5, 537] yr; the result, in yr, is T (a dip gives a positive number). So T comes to 6.5 yr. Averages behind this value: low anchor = 292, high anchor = 468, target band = 313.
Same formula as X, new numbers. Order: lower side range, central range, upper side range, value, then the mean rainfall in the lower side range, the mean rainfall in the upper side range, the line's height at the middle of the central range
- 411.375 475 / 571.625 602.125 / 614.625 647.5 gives -3.6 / 296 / 459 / 421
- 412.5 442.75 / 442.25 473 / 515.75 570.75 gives 1.2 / 297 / 324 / 304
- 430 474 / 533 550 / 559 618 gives 3.2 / 296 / 442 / 392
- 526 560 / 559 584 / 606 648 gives -2.5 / 317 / 457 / 365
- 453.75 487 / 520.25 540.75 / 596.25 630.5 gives 3.9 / 302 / 459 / 368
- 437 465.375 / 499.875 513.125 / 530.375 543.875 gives -1.0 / 287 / 310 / 302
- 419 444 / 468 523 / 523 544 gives -2.8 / 298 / 303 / 301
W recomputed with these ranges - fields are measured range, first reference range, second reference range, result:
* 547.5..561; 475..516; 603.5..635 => 1.8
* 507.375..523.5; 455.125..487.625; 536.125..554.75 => -0.2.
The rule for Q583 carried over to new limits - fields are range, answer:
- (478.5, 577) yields 328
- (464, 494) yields 308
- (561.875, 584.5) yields 413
